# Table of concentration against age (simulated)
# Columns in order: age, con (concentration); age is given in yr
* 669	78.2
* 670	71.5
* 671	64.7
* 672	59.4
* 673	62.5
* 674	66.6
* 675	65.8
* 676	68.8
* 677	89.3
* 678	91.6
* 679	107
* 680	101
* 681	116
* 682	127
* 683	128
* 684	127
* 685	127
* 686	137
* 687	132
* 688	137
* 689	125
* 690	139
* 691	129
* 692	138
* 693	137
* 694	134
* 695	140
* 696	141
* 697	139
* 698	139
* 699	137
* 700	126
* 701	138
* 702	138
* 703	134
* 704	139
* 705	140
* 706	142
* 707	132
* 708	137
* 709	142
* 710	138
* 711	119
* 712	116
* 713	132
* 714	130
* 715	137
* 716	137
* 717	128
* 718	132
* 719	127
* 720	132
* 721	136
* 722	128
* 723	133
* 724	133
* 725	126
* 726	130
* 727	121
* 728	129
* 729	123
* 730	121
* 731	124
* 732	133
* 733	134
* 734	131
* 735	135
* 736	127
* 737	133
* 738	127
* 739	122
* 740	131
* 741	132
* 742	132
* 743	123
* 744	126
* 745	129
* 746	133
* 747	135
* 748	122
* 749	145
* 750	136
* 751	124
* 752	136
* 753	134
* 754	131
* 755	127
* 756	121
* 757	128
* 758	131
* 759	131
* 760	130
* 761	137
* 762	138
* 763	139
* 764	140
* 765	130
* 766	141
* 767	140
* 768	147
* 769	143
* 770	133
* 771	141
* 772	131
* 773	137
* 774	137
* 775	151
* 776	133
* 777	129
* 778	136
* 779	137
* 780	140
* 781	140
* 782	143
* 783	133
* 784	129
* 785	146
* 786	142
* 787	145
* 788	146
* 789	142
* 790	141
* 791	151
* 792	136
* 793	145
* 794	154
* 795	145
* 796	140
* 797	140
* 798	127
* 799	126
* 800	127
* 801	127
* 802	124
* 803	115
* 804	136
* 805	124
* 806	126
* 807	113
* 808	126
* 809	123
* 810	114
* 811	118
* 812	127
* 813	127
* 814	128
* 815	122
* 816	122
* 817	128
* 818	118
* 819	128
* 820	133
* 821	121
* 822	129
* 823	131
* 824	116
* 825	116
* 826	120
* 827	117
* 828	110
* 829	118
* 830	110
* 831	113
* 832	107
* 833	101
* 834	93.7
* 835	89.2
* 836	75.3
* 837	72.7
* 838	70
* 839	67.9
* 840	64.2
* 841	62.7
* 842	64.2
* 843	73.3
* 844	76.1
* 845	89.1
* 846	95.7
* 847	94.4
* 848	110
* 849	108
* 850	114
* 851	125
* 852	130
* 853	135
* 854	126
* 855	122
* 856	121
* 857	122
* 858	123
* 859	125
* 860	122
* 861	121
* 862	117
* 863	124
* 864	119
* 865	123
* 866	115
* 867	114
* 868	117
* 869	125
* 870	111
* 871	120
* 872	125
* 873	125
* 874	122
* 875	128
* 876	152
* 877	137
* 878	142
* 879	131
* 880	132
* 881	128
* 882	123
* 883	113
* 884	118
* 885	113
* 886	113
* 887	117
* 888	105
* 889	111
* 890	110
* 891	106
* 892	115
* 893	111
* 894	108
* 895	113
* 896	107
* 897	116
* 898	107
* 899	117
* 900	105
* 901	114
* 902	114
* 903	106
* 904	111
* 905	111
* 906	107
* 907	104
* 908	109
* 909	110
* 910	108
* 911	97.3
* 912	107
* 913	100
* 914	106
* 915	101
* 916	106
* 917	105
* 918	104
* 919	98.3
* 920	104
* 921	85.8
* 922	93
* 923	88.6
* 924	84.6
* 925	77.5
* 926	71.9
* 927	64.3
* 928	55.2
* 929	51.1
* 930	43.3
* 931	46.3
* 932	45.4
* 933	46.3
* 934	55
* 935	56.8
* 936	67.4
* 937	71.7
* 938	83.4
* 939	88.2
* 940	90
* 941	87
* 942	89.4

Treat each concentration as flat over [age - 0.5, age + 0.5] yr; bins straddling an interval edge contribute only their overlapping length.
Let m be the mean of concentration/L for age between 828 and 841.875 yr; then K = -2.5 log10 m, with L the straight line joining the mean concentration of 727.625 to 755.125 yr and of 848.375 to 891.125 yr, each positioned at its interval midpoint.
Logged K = 0.37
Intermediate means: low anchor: 130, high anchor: 122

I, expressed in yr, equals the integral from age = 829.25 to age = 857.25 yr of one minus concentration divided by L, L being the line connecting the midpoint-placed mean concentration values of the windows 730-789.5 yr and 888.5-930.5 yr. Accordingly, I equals 4.1 yr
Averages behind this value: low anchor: 134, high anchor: 99.1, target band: 97.6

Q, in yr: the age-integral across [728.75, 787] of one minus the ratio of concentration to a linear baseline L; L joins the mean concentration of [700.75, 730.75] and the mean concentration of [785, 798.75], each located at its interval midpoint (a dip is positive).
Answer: 1.7 yr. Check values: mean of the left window 132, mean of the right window 142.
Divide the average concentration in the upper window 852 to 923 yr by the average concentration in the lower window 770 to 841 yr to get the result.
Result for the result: 0.9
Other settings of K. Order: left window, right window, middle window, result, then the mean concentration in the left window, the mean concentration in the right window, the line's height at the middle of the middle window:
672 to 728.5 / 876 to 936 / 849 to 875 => -0.16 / 125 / 99.9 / 105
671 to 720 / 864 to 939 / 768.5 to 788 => -0.21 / 123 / 103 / 114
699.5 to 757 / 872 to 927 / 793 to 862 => 0.04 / 131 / 110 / 119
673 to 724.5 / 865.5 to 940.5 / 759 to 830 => -0.15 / 126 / 102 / 115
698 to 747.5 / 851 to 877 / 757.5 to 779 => -0.07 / 131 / 124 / 129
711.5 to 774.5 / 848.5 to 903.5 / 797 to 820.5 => 0.01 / 132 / 119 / 126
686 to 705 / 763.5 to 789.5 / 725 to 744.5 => 0.08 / 136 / 139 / 137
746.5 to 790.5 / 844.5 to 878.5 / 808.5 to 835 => 0.08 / 136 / 121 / 127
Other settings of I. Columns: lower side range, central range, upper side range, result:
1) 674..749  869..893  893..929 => -4.0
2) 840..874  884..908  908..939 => -4.3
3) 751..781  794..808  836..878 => -0.4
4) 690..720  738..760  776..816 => 0.6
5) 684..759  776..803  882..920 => -3.2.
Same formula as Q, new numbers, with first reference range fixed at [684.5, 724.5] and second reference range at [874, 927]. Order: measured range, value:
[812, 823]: -0.6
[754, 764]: -0.4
